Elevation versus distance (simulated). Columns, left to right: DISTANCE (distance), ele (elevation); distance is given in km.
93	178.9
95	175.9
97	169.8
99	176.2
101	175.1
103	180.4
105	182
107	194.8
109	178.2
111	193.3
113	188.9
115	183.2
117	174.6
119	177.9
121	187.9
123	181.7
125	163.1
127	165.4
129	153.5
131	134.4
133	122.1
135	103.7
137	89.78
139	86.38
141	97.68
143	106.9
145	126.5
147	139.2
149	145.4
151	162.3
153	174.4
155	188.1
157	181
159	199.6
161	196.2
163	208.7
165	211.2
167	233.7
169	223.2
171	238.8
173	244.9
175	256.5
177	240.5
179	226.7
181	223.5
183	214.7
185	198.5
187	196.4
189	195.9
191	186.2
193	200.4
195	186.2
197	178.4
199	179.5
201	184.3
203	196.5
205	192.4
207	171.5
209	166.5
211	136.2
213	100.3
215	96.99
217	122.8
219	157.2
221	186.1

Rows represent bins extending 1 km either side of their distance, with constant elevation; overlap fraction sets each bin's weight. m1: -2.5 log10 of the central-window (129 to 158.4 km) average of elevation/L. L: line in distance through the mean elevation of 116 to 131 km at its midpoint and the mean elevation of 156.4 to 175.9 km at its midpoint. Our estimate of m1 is 0.40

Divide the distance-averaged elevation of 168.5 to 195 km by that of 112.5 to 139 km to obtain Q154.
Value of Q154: 1.43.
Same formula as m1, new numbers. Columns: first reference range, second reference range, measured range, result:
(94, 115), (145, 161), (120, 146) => 0.30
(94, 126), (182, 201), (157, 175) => -0.16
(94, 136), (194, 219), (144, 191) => -0.22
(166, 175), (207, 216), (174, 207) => -0.11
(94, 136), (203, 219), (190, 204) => -0.25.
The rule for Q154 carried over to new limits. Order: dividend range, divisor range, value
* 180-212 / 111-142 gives 1.26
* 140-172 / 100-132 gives 1.01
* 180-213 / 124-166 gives 1.23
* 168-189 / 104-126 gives 1.23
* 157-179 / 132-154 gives 1.81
